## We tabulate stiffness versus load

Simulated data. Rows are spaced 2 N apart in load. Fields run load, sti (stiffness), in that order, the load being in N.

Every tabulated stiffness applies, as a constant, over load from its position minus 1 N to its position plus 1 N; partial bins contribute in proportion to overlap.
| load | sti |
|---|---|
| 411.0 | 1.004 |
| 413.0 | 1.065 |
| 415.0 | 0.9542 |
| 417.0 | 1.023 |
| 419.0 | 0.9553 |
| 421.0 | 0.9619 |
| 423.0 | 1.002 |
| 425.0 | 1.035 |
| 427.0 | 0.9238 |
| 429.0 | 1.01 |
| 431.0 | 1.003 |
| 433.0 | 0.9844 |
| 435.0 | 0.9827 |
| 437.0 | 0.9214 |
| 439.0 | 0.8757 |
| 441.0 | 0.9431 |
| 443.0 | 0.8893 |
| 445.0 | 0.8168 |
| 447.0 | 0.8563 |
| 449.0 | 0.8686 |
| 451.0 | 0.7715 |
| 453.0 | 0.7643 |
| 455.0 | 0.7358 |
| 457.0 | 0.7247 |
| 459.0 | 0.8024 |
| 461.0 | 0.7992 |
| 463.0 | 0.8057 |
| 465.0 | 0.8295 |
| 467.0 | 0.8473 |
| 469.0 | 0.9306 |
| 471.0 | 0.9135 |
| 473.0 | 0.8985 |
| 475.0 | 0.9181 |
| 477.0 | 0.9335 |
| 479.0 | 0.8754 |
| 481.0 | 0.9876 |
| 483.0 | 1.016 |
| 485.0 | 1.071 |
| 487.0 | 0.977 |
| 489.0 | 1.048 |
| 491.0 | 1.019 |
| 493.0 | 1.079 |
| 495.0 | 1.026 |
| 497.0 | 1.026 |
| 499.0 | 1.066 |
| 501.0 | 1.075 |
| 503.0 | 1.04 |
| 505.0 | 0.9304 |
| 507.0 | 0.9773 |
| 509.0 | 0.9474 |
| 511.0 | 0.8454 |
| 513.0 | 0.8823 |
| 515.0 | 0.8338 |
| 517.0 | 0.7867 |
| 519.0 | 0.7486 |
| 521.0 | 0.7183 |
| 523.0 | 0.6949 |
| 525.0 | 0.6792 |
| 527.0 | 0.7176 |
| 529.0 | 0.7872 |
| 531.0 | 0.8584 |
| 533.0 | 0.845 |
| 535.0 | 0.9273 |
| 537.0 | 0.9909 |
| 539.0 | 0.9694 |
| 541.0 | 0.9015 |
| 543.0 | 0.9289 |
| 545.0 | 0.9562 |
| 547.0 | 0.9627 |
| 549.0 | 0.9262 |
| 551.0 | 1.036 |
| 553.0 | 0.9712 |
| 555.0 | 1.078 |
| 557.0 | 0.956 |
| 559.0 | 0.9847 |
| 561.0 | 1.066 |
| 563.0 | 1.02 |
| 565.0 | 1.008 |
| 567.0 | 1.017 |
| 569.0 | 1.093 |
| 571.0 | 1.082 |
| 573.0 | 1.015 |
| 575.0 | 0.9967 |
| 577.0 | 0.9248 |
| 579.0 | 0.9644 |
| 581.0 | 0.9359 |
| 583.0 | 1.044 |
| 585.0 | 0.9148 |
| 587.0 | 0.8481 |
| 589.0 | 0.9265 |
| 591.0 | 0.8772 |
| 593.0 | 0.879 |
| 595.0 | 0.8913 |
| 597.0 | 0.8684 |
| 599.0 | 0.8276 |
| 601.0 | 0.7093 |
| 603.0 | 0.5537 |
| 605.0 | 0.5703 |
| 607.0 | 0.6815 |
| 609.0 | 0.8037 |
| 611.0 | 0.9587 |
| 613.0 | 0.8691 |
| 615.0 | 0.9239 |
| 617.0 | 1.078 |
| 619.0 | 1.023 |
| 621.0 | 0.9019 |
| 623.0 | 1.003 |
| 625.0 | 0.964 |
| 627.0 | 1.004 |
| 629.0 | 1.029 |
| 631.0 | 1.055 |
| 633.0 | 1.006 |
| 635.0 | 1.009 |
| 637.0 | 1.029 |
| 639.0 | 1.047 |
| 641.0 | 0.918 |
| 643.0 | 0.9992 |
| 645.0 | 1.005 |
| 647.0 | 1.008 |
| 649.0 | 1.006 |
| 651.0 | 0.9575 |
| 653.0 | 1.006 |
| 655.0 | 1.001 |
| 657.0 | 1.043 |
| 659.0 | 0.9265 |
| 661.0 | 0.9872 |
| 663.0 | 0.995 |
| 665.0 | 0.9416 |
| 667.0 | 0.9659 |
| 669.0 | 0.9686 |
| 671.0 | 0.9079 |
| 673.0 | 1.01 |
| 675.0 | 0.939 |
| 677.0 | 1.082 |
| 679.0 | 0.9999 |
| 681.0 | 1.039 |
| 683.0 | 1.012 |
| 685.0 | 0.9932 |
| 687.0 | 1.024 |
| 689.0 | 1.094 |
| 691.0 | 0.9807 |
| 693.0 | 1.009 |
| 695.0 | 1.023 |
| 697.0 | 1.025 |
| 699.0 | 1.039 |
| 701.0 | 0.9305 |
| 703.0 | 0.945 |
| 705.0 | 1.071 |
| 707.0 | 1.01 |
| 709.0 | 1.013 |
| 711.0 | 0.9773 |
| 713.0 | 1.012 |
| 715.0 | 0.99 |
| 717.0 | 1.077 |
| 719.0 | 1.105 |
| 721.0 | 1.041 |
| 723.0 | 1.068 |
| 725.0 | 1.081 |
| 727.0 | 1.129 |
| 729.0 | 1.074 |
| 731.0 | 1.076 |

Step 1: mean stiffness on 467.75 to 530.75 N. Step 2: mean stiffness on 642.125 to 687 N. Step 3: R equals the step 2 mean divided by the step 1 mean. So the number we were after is 1.1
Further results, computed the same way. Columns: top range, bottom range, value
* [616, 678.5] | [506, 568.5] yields 1.10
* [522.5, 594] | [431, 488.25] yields 1.06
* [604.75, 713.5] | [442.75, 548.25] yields 1.10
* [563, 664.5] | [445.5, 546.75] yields 1.06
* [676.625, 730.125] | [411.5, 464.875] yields 1.14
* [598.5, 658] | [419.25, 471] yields 1.06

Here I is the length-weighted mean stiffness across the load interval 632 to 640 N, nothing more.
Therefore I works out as 1.02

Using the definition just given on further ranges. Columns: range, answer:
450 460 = 0.76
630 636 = 1.02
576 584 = 0.967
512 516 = 0.858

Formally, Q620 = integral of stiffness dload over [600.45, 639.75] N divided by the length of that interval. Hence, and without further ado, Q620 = 0.912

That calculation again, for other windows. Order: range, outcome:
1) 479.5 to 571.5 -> 0.946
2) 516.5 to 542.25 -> 0.819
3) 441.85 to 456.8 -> 0.811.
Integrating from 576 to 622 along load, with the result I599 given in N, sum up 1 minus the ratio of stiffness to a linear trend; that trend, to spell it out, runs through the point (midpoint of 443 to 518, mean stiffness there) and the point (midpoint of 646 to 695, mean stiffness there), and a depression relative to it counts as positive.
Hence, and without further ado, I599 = 4.56 N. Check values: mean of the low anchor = 0.911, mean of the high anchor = 0.996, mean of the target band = 0.868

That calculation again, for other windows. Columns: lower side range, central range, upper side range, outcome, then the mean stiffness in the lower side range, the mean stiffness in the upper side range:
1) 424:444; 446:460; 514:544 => 2.1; 0.957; 0.826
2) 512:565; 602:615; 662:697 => 2.7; 0.896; 1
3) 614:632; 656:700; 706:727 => 1.0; 0.998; 1.04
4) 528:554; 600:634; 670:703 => 2.8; 0.928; 1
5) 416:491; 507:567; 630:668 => 3.0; 0.912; 0.995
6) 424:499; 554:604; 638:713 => 1.1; 0.918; 0.997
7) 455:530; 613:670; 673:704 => -0.5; 0.897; 1.01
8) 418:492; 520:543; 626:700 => 2.8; 0.911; 1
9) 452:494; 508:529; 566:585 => 3.6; 0.904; 1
